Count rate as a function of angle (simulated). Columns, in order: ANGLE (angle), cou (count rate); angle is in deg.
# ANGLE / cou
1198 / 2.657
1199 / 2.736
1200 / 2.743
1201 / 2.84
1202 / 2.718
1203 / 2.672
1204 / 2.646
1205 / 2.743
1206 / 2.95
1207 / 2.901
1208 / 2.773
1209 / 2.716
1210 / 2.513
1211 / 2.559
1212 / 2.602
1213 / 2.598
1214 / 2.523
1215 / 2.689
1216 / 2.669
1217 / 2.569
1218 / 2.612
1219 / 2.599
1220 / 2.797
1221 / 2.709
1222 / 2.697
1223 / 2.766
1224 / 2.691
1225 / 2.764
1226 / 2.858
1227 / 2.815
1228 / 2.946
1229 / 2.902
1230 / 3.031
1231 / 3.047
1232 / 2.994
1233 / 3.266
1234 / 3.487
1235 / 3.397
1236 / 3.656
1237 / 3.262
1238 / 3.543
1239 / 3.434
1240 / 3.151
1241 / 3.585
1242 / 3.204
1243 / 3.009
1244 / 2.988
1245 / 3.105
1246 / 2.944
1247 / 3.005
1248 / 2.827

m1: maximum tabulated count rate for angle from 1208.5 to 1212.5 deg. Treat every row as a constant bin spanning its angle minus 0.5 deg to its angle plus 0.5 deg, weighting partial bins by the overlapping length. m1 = 2.716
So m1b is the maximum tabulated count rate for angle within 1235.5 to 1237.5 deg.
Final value 3.656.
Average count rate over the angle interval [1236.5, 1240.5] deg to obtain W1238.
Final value 3.35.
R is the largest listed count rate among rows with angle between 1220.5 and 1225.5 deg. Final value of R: 2.766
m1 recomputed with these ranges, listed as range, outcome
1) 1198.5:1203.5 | 2.84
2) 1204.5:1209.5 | 2.95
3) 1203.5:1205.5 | 2.743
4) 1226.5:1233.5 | 3.266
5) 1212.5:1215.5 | 2.689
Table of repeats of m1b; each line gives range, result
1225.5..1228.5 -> 2.946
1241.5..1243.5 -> 3.204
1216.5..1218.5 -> 2.612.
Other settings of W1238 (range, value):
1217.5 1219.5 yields 2.61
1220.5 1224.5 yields 2.72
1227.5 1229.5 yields 2.92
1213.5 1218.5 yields 2.61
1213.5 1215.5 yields 2.61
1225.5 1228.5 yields 2.87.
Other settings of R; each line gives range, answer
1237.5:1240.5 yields 3.543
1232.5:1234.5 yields 3.487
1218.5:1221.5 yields 2.797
